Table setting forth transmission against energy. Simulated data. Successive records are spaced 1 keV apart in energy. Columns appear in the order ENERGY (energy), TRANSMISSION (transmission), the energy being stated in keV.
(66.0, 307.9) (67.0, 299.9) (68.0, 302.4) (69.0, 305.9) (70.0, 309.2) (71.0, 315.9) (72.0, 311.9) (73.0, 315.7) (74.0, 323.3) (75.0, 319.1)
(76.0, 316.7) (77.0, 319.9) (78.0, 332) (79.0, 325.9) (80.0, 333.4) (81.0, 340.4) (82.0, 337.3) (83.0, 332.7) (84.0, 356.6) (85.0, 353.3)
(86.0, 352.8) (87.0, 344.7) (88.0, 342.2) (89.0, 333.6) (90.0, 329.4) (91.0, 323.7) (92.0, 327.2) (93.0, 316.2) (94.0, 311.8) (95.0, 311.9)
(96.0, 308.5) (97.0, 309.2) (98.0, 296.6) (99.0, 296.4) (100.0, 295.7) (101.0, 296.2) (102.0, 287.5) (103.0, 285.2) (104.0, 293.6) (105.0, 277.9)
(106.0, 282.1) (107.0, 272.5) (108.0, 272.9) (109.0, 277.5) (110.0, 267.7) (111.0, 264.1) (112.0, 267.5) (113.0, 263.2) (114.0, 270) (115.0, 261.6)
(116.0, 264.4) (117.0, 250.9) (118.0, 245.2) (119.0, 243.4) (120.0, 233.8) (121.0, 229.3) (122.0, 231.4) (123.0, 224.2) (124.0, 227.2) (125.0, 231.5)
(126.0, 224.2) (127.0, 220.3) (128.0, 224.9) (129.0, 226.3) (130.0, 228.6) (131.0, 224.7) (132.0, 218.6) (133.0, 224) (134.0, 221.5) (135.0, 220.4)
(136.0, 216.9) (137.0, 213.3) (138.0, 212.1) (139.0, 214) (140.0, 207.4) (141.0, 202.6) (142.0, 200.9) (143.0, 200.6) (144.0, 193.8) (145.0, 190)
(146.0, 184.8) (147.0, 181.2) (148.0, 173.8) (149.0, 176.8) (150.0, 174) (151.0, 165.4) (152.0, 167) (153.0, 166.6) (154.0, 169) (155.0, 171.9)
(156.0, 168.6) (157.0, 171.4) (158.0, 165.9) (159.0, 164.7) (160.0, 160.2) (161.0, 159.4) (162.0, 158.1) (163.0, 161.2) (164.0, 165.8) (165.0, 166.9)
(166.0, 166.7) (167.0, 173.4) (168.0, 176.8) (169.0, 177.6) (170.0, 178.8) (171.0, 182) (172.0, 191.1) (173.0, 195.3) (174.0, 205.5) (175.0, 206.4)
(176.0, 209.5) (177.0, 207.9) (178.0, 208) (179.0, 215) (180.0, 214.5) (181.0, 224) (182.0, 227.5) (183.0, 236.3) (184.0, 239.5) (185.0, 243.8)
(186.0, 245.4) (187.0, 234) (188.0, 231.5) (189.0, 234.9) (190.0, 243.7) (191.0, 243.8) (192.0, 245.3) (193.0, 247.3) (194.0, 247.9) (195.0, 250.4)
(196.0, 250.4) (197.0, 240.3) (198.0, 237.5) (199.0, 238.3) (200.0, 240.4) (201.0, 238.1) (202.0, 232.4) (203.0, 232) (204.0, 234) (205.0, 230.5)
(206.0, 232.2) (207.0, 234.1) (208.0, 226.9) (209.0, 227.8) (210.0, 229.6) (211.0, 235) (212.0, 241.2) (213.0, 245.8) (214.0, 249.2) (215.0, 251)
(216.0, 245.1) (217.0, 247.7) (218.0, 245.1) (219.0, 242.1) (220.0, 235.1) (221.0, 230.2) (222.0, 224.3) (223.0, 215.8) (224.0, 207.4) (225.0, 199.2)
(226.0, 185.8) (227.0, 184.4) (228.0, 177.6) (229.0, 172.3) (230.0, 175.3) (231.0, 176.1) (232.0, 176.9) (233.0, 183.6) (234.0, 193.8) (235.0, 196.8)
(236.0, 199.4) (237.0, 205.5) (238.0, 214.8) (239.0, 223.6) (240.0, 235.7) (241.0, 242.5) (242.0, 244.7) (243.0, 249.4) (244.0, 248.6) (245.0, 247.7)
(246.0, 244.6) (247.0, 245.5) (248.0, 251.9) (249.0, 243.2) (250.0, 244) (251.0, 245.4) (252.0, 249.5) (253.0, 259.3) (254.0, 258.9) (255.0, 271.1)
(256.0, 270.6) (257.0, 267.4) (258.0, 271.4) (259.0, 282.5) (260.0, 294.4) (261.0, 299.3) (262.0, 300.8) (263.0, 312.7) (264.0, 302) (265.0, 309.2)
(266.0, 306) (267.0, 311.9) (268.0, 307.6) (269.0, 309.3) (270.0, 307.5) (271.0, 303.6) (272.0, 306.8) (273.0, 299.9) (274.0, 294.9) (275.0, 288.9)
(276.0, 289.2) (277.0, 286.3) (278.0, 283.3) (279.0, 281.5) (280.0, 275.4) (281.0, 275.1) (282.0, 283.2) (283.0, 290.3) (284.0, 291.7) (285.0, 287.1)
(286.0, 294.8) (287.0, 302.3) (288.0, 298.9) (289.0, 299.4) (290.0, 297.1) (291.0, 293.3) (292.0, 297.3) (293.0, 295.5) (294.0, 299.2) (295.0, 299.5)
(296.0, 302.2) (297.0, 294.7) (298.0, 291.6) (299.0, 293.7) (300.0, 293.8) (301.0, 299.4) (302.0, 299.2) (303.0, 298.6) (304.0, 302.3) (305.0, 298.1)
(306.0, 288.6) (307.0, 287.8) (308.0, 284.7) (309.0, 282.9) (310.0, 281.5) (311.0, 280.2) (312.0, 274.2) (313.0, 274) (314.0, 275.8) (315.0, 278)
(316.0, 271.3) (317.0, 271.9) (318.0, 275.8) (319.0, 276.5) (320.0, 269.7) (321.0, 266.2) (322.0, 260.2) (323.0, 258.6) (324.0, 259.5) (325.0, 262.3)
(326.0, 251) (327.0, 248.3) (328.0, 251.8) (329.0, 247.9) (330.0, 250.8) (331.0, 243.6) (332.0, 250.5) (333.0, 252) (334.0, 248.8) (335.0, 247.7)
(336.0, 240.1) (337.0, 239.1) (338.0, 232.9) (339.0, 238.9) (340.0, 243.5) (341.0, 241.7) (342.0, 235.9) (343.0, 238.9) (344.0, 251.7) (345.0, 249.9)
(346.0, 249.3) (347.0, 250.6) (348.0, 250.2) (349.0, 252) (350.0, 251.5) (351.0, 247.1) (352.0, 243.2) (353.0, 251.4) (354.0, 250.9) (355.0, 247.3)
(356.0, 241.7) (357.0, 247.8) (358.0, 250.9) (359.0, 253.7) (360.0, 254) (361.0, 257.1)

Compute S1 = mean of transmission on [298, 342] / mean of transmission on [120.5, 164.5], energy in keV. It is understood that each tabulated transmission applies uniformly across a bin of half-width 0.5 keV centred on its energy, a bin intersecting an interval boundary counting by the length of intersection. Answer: 1.4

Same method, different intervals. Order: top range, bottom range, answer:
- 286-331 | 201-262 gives 1.21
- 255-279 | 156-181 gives 1.61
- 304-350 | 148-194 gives 1.32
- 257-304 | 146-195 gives 1.50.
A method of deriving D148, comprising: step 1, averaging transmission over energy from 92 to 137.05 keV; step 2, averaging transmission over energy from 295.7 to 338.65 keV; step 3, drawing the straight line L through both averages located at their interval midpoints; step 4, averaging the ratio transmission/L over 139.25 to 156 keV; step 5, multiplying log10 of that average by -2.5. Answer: 0.39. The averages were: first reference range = 260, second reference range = 271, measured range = 183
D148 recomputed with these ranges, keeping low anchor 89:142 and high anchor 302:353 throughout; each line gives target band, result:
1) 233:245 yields 0.17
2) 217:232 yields 0.25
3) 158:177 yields 0.41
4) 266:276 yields -0.16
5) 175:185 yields 0.18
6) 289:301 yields -0.14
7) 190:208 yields 0.09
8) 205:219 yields 0.09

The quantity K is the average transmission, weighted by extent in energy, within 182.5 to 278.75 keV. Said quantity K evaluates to 246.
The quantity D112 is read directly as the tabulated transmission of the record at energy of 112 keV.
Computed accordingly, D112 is 267.5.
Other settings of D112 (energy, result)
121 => 229.3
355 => 247.3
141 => 202.6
